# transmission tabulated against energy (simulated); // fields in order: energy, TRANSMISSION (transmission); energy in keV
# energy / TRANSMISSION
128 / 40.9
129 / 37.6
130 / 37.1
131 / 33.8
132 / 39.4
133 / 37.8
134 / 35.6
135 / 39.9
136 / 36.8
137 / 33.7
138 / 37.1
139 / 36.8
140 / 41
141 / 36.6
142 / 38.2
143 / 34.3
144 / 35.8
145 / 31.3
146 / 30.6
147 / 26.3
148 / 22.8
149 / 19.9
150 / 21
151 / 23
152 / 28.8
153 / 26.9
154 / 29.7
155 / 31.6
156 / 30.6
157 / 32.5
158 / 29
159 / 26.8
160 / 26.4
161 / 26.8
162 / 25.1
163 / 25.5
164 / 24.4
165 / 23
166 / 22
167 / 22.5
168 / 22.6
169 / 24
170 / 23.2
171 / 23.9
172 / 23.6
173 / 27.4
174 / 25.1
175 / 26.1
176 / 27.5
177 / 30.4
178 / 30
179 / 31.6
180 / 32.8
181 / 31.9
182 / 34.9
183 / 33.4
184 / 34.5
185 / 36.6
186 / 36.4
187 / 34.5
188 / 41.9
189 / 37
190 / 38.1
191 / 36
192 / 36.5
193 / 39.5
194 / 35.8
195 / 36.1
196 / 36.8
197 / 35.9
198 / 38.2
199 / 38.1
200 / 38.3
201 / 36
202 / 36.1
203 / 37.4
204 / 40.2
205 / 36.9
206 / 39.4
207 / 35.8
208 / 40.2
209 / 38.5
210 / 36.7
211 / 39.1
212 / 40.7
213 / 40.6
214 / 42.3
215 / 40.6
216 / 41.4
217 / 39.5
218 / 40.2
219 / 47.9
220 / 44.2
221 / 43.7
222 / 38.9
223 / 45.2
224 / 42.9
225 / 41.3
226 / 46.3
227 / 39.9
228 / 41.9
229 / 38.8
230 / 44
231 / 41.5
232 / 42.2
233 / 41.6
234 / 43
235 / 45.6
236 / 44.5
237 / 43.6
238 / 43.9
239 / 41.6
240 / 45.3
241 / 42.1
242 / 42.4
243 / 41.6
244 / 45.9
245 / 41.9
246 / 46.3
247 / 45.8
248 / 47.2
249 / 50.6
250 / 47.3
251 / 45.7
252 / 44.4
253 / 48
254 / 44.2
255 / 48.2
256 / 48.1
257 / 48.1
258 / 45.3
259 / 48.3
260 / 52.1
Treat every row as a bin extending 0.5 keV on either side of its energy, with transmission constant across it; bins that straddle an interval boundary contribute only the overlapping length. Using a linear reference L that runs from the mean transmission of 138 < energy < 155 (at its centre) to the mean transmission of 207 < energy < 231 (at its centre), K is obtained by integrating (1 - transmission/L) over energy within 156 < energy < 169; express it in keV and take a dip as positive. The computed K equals 2.8 keV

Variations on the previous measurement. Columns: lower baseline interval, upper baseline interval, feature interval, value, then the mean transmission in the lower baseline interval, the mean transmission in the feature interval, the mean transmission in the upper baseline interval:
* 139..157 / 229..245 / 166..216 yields 3.2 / 30.2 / 34.3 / 43.1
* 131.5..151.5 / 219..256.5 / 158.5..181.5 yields 6.4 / 32.9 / 26.2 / 44.1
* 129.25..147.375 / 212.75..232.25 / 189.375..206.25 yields 1.2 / 35.8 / 37.3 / 42.2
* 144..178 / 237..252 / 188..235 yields -3.2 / 26.3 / 39.9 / 44.8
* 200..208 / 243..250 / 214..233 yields -0.4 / 37.6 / 42.2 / 46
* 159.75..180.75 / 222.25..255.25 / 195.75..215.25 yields -1.7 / 26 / 38.4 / 44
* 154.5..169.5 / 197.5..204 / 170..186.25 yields 0.5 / 26.2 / 30.1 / 37.6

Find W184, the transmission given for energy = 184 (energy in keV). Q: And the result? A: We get 34.5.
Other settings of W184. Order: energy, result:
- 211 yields 39.1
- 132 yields 39.4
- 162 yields 25.1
